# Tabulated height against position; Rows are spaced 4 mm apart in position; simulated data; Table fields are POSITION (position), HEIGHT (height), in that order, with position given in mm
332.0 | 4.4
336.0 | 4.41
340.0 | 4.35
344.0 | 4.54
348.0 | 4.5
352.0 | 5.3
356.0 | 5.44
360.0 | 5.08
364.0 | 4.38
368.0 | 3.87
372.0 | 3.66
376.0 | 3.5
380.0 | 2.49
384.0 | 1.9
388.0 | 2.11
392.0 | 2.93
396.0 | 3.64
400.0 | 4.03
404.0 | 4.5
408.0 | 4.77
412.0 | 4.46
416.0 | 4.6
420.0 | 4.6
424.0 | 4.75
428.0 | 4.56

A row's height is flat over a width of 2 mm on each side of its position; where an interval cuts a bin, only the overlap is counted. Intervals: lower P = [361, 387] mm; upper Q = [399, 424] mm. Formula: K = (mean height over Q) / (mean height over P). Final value 1.36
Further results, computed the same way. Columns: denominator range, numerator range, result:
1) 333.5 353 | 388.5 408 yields 0.82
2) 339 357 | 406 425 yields 0.96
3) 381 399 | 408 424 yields 1.70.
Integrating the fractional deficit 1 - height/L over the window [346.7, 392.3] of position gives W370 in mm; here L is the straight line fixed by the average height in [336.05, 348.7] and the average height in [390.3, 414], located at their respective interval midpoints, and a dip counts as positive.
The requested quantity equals 5.5 mm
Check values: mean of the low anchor 4.45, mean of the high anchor 4.07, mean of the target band 3.78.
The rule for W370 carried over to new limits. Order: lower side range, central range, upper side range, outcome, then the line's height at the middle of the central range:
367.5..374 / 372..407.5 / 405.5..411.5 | 8.4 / 4.21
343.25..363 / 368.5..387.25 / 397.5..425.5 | 7.3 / 4.77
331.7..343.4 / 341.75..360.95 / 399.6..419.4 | -2.3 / 4.42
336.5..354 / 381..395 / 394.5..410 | 6.2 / 4.35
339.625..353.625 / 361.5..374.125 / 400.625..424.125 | 1.7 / 4.65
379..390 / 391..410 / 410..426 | -4.0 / 3.31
